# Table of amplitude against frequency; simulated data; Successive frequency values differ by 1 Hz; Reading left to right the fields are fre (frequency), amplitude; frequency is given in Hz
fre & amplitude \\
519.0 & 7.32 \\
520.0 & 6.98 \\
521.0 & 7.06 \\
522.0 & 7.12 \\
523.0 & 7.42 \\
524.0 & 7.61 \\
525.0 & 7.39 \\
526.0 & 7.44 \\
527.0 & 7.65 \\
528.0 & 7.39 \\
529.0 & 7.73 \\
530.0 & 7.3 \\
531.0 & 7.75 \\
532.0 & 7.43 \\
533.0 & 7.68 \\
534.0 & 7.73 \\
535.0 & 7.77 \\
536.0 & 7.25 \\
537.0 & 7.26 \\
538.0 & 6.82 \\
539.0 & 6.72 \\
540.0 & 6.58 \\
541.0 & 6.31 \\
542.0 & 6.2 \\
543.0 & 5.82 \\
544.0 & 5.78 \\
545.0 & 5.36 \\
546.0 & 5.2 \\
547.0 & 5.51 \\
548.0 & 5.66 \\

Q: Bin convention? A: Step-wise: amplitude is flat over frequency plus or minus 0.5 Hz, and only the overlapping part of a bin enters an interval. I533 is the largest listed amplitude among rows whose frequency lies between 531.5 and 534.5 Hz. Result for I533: 7.73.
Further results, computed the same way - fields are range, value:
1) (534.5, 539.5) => 7.77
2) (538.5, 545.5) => 6.72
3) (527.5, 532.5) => 7.75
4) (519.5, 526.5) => 7.61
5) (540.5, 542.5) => 6.31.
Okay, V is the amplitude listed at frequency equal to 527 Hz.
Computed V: 7.65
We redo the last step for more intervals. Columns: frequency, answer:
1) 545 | 5.36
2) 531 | 7.75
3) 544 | 5.78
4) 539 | 6.72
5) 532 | 7.43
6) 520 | 6.98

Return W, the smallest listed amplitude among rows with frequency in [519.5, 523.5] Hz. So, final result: 6.98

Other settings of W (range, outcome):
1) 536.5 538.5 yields 6.82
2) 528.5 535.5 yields 7.3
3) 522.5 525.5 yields 7.39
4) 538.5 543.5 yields 5.82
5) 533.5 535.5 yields 7.73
